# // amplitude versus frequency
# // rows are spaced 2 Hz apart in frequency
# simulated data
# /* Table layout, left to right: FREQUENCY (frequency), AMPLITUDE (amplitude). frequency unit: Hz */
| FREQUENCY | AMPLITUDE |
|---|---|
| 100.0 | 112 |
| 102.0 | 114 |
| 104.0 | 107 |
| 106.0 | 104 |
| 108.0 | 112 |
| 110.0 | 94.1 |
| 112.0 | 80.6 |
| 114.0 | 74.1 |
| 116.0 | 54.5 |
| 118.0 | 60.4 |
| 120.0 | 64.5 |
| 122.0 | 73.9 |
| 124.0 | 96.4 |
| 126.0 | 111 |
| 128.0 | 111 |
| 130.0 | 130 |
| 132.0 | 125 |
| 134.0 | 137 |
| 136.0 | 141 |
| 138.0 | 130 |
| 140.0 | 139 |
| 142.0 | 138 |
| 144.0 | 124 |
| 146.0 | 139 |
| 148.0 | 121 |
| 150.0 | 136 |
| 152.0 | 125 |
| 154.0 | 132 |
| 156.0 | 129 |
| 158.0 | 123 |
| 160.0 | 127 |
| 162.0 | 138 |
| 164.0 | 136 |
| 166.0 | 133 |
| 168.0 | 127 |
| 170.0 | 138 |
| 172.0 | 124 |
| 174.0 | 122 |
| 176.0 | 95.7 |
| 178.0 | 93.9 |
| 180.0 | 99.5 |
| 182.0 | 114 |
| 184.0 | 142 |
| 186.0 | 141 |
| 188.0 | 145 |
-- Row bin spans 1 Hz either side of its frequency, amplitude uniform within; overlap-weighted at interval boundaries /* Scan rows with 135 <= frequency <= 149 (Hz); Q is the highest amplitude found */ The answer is 141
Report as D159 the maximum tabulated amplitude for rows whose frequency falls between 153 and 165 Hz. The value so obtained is 138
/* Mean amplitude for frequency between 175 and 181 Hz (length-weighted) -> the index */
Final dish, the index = 96.4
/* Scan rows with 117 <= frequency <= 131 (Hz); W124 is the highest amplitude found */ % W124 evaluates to 130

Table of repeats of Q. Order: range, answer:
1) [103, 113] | 112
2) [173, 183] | 122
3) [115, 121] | 64.5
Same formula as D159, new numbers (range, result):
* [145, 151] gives 139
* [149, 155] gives 136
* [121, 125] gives 96.4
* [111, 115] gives 80.6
